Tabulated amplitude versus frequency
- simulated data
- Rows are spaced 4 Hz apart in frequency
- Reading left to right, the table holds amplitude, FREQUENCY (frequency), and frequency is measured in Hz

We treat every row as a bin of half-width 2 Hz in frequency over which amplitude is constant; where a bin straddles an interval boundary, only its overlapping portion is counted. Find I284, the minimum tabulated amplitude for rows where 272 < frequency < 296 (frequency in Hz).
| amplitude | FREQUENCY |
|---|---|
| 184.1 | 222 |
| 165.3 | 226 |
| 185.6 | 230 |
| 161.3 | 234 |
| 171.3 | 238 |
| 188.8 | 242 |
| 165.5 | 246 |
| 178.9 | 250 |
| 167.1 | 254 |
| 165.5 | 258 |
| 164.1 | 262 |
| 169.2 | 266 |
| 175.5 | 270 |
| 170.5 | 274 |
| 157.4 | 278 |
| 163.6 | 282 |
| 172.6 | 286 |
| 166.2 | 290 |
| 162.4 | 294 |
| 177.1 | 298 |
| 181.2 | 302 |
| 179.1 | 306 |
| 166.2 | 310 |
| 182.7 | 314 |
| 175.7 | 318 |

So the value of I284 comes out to 157.4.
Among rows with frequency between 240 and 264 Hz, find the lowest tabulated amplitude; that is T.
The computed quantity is 164.1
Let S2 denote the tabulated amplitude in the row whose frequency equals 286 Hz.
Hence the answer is 172.6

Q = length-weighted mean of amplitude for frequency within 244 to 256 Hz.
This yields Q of 170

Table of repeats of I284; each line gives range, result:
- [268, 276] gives 170.5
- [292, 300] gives 162.4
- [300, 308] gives 179.1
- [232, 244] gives 161.3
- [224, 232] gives 165.3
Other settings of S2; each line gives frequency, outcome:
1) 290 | 166.2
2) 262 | 164.1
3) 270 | 175.5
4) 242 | 188.8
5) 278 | 157.4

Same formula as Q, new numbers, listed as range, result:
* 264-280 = 168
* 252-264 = 166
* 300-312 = 176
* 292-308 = 175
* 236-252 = 176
